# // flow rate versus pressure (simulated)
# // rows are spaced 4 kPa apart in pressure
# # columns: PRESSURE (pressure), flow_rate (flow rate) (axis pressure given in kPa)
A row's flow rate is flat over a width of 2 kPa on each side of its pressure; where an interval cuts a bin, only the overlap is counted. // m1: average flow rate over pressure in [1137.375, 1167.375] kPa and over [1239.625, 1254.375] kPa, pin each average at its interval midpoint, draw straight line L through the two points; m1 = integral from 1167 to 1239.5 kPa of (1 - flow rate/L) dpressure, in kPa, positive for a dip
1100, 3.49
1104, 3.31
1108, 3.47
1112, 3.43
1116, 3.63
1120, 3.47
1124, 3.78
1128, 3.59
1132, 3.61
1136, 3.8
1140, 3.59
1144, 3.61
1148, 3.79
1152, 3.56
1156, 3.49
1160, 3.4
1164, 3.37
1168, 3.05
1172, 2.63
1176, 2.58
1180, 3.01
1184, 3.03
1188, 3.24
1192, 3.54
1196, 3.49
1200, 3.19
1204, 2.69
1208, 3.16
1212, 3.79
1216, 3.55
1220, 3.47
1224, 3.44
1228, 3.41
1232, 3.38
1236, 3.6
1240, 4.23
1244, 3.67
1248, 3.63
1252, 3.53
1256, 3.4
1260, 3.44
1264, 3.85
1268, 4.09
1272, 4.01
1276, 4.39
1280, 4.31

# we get 7.32 kPa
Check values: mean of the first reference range 3.53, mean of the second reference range 3.7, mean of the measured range 3.26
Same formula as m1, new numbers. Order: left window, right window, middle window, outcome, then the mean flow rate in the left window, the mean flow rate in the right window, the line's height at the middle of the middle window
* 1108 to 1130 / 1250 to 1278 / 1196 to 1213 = 2.3 kPa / 3.57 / 3.82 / 3.71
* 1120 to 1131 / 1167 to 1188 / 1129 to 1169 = -2.9 kPa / 3.64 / 2.89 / 3.3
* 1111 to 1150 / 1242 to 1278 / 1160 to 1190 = 5.5 kPa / 3.64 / 3.78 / 3.68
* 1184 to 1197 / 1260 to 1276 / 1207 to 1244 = 0.6 kPa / 3.36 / 3.97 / 3.63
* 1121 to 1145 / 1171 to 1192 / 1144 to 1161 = -1.0 kPa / 3.66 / 2.97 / 3.38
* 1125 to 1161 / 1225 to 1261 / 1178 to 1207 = 3.5 kPa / 3.61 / 3.59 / 3.6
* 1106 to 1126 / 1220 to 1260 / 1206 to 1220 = 0.3 kPa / 3.56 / 3.57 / 3.57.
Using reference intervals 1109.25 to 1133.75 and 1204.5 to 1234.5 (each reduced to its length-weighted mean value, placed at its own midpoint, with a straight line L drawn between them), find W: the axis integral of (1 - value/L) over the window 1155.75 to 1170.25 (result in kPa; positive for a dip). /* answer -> 0.9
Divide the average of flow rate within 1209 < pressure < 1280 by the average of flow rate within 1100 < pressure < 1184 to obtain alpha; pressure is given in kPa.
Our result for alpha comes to 1.1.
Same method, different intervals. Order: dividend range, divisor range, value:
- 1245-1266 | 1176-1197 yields 1.12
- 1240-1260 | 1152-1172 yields 1.10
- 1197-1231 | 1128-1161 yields 0.93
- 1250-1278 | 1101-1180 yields 1.12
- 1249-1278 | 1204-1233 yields 1.12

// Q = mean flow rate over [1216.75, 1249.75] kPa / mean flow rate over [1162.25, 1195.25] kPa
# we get 1.2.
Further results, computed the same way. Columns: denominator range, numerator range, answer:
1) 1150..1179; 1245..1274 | 1.18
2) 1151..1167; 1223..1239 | 1.02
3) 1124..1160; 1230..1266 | 1.00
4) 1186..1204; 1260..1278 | 1.22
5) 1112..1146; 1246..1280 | 1.06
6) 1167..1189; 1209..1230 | 1.21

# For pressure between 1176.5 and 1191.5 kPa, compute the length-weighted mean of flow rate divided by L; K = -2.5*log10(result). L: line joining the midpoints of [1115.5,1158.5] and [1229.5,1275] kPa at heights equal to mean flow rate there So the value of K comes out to 0.187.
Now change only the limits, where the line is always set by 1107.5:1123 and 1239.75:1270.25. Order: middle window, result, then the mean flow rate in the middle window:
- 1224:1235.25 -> 0.07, 3.43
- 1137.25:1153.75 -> -0.03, 3.65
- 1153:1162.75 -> 0.04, 3.45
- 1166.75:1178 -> 0.30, 2.73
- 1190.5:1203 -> 0.09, 3.34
